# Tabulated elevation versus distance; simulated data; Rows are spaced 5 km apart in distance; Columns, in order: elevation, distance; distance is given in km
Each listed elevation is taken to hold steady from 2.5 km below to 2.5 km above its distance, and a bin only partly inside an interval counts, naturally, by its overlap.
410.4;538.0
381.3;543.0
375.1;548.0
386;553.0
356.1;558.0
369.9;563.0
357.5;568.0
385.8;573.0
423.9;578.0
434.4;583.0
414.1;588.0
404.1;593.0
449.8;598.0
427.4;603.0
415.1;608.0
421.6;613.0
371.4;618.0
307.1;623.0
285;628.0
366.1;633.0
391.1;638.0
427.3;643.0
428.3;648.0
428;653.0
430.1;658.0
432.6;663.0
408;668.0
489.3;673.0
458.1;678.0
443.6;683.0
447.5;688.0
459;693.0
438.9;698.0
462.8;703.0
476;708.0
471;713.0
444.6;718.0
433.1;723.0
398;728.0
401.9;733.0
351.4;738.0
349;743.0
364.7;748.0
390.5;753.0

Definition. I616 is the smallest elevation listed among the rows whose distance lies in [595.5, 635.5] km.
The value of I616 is 285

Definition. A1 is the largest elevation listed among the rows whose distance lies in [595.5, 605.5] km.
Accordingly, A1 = 449.8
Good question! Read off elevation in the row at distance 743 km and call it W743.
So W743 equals 349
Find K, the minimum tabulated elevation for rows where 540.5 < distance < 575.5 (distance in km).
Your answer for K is 356.1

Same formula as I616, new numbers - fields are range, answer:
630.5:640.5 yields 366.1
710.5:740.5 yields 351.4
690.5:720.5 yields 438.9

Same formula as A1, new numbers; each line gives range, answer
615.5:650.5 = 428.3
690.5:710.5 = 476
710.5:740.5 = 471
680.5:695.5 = 459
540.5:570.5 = 386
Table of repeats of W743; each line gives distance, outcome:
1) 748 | 364.7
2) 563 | 369.9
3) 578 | 423.9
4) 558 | 356.1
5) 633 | 366.1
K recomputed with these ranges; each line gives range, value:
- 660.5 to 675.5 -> 408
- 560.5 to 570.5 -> 357.5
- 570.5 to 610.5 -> 385.8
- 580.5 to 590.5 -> 414.1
